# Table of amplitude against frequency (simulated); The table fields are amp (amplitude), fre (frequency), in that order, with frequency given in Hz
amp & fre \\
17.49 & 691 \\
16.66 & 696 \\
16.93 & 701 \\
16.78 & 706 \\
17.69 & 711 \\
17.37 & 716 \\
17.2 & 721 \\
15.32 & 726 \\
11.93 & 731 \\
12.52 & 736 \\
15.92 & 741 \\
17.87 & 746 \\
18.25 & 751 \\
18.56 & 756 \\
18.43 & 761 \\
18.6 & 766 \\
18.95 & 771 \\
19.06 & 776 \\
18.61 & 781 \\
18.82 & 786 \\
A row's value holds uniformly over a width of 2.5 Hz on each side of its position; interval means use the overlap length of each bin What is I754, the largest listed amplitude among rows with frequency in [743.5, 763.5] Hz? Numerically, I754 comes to 18.56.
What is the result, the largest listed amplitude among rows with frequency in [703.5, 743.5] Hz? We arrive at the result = 17.69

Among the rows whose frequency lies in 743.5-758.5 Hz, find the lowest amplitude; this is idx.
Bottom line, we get 17.87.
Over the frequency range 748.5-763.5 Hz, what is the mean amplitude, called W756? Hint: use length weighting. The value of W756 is 18.4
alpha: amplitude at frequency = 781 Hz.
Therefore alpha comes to 18.61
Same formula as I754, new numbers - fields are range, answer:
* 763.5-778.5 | 19.06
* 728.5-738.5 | 12.52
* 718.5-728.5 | 17.2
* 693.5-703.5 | 16.93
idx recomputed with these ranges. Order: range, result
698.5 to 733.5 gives 11.93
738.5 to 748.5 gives 15.92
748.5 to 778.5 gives 18.25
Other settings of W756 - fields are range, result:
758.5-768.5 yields 18.5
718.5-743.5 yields 14.6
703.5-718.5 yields 17.3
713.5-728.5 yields 16.6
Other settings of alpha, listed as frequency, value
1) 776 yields 19.06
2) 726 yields 15.32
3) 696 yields 16.66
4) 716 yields 17.37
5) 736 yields 12.52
